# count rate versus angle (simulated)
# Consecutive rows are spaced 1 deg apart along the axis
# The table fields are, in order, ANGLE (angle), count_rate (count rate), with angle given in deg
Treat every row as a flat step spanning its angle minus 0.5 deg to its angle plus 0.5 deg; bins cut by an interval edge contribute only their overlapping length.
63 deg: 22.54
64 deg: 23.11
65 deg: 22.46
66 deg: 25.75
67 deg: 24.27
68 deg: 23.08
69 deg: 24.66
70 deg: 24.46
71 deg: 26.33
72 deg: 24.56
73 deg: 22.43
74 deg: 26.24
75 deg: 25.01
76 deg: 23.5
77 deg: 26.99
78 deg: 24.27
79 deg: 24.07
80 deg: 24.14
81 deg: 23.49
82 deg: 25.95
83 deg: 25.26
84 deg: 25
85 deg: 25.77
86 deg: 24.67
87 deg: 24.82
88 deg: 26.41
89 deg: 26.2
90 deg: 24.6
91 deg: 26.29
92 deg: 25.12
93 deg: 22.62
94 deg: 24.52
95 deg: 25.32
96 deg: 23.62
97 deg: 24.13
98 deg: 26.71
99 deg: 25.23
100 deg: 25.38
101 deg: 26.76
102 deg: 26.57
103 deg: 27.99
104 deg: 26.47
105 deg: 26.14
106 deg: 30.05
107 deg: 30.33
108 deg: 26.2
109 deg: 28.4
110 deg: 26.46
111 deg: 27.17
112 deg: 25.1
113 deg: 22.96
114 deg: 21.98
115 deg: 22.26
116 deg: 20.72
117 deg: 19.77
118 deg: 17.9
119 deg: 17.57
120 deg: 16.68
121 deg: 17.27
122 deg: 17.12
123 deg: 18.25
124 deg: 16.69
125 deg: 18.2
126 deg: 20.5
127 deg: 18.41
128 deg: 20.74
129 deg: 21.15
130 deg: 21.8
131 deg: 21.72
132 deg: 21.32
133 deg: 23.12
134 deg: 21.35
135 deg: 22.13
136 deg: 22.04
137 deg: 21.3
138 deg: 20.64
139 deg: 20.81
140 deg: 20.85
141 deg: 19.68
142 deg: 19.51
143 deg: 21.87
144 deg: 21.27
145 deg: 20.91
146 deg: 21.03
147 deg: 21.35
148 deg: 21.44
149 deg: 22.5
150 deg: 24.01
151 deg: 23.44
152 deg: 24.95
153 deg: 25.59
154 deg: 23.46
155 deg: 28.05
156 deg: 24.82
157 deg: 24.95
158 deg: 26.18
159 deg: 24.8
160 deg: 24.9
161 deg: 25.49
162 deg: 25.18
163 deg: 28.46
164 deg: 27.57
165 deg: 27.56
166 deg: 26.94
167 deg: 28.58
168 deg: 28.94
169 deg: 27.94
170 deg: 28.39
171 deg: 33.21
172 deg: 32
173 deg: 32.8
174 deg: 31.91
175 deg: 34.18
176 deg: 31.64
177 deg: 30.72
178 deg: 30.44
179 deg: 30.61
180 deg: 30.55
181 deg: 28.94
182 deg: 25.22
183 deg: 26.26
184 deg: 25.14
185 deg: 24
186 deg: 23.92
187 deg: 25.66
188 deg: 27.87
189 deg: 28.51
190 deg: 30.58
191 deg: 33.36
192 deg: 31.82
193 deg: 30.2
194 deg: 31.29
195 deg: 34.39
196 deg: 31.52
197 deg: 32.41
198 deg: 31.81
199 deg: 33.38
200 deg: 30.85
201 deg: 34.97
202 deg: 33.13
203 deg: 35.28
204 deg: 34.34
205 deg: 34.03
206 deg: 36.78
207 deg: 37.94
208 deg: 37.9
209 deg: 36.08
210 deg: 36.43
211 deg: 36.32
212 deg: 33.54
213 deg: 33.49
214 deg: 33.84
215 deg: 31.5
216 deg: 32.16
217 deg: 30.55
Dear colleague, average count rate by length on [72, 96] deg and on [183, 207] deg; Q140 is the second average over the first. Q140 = 1.25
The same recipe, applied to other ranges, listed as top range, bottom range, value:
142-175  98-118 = 1.02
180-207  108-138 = 1.46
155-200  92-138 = 1.27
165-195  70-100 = 1.18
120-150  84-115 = 0.80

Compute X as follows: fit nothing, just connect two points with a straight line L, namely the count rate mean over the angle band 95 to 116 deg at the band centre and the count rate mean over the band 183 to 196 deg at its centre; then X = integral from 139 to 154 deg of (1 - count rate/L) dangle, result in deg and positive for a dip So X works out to 2.9 deg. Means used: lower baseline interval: 25.9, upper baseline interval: 28.9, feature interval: 22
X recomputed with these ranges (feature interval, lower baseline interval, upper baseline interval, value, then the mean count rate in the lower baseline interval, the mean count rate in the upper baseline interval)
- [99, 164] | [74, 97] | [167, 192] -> 9.9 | 24.9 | 29.3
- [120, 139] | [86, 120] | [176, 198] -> 4.4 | 24.8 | 29.3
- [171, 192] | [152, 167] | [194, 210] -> 0.6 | 26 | 34.3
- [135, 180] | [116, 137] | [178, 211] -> -1.0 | 19.7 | 31.5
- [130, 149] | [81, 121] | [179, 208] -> 4.2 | 24.6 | 31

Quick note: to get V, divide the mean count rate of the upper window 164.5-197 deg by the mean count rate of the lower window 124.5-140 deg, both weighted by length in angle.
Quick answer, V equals 1.41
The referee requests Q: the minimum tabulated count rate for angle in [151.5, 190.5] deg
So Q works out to 23.46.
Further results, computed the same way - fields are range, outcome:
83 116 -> 20.72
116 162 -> 16.68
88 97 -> 22.62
